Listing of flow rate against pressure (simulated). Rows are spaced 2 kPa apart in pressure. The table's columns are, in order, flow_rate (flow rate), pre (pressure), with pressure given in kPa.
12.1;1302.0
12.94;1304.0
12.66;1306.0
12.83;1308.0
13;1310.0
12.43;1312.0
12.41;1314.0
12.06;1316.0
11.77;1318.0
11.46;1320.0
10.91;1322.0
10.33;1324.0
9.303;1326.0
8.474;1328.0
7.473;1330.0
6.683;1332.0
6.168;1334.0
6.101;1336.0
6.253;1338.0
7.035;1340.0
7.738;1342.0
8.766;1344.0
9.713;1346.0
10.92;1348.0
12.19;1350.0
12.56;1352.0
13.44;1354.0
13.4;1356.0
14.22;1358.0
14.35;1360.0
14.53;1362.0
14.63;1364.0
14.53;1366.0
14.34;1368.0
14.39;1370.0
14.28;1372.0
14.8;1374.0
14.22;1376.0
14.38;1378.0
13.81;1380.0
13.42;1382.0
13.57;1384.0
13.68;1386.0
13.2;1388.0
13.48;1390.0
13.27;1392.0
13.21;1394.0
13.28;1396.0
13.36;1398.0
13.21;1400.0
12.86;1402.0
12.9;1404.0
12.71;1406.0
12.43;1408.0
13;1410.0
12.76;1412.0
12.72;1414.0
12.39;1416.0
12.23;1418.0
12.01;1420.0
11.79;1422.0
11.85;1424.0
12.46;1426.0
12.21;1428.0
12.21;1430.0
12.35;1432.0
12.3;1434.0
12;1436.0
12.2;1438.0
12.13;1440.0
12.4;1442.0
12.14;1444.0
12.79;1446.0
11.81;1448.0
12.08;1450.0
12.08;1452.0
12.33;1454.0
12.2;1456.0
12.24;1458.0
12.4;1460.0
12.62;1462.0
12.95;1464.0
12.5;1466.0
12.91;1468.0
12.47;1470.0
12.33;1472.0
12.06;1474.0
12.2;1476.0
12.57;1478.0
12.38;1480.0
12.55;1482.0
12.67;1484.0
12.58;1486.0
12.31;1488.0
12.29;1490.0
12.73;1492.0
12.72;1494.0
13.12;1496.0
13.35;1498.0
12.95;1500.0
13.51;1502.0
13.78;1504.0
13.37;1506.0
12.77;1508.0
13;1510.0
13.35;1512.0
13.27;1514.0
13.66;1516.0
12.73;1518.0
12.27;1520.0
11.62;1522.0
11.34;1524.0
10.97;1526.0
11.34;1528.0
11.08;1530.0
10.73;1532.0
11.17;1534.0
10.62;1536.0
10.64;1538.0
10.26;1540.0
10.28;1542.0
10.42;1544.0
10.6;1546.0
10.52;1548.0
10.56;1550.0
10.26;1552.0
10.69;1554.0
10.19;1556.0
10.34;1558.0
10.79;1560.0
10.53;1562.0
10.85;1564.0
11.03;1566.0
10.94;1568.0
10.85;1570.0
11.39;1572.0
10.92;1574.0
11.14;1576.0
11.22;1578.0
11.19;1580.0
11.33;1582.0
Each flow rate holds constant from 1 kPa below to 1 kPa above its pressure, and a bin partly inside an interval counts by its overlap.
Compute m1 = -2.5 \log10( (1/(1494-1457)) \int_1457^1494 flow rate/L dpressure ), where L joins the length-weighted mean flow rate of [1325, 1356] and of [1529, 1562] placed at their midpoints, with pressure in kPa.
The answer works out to -0.24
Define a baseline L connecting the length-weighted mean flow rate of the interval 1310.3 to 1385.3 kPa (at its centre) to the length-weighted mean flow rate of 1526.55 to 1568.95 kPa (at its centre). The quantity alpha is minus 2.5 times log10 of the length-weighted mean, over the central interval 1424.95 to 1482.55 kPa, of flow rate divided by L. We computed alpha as -0.12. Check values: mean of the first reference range 11.6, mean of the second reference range 10.7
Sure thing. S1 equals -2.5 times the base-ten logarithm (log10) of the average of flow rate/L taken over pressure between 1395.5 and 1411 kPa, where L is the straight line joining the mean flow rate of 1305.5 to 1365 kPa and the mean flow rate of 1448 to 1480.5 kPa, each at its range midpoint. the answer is -0.12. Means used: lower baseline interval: 10.8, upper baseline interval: 12.4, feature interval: 13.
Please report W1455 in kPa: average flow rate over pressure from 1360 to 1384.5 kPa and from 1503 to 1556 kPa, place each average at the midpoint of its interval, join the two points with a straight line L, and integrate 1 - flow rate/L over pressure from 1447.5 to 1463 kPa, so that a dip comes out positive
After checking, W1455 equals 0.7 kPa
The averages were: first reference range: 14.3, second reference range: 11.6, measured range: 12.2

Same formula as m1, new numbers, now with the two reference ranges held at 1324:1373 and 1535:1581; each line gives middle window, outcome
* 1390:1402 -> -0.22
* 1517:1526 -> -0.11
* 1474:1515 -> -0.19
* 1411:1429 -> -0.14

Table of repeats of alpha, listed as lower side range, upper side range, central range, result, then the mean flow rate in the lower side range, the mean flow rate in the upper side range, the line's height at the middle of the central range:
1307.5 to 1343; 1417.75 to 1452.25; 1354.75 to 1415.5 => -0.24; 9.53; 12.2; 11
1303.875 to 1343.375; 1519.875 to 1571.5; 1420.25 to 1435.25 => -0.18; 9.82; 10.8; 10.3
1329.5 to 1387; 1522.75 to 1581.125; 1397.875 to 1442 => -0.09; 11.8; 10.8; 11.5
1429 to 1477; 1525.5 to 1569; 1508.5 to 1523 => -0.15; 12.3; 10.7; 11.2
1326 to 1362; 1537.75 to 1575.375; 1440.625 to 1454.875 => -0.19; 9.86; 10.6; 10.2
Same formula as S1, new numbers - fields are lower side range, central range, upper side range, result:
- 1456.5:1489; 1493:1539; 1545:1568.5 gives -0.072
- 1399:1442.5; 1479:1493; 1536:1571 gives -0.090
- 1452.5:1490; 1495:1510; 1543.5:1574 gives -0.124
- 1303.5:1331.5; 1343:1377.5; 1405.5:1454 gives -0.145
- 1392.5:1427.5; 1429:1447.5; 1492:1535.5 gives 0.030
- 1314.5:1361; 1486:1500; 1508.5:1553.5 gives -0.147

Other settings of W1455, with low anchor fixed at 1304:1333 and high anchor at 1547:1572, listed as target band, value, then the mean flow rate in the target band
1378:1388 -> -2.6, 13.7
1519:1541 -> -0.8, 11.1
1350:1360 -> -2.3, 13.4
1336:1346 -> 3.1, 7.54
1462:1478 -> -2.6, 12.5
